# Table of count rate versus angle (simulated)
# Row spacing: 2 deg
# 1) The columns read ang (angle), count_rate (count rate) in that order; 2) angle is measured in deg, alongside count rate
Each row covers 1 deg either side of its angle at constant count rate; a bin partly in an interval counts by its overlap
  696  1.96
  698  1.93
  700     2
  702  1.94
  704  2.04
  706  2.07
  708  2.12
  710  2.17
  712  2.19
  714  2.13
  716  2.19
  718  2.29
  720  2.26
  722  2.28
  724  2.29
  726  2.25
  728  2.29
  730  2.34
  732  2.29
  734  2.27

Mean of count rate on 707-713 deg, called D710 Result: 2.16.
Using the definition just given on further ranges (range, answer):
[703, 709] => 2.08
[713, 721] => 2.22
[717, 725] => 2.28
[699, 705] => 1.99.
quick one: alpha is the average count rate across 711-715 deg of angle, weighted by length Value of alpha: 2.16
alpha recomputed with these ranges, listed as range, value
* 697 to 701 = 1.96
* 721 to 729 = 2.28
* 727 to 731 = 2.31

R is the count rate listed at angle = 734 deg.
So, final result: 2.27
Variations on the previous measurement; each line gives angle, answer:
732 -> 2.29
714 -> 2.13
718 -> 2.29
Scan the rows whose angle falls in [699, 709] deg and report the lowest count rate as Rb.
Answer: 1.94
